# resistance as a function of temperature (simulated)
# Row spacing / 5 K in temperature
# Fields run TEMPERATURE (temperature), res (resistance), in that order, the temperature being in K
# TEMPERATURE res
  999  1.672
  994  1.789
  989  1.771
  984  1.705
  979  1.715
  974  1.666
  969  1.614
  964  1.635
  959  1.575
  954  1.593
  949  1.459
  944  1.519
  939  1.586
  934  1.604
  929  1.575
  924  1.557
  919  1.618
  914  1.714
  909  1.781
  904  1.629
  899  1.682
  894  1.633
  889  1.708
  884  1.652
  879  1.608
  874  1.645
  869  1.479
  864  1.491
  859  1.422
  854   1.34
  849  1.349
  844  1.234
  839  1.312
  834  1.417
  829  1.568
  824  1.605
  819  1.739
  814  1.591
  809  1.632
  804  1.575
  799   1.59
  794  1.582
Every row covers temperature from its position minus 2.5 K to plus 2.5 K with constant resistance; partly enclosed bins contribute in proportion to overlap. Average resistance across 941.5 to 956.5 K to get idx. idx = 1.52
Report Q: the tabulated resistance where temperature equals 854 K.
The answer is 1.34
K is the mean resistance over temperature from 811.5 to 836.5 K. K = 1.58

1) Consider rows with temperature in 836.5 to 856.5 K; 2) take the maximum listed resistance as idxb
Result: 1.349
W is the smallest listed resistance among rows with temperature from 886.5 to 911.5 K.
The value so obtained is 1.629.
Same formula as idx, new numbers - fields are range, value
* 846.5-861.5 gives 1.37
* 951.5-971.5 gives 1.6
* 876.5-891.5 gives 1.66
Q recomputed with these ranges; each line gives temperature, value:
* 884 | 1.652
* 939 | 1.586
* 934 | 1.604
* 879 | 1.608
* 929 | 1.575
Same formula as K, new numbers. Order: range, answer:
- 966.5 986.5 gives 1.68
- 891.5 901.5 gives 1.66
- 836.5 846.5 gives 1.27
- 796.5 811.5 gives 1.6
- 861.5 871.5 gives 1.49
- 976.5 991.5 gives 1.73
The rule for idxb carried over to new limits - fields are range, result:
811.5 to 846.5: 1.739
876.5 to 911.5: 1.781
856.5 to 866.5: 1.491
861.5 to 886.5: 1.652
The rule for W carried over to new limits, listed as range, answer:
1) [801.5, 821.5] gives 1.575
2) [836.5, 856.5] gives 1.234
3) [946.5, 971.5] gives 1.459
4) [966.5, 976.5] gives 1.614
